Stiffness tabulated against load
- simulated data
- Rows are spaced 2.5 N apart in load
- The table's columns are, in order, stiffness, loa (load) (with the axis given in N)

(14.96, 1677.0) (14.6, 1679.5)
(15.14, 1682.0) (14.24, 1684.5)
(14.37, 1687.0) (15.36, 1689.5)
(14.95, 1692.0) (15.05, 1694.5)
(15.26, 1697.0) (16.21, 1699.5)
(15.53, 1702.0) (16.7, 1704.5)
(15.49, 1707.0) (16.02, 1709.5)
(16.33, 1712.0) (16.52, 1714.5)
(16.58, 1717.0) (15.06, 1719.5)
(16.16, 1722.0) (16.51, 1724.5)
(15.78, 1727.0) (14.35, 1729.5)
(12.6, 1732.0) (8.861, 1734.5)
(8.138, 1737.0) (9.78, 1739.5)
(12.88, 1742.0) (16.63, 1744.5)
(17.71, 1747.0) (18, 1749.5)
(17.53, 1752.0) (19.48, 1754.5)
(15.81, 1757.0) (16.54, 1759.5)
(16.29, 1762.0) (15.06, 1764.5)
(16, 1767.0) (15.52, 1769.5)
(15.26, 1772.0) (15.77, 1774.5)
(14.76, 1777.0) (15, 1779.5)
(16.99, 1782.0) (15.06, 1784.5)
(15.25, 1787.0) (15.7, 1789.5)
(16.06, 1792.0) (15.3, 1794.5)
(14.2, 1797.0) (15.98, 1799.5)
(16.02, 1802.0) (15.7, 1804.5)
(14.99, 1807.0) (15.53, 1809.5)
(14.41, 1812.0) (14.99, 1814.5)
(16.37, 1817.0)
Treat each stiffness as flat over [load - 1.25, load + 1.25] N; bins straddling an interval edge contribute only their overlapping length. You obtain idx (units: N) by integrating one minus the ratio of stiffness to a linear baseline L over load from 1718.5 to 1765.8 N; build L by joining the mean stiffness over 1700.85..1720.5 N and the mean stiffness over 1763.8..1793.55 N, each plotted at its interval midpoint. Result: 2.7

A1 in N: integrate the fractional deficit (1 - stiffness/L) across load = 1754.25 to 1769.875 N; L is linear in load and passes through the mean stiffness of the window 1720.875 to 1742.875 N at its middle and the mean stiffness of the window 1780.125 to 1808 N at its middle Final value -2.36 N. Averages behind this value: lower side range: 12.8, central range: 16.2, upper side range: 15.6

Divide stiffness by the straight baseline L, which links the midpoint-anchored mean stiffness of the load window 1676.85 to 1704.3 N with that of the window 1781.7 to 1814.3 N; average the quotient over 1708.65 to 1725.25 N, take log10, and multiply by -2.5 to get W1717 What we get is -0.07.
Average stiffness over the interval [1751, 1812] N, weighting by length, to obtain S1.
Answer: 15.8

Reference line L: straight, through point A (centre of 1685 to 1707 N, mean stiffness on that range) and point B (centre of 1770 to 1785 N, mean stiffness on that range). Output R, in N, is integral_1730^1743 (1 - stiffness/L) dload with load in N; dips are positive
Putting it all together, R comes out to 4.1 N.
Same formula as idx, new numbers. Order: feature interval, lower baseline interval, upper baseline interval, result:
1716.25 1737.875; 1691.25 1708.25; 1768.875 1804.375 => 2.5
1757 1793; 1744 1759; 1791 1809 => 1.9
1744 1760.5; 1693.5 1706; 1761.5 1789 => -1.9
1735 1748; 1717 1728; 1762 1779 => 2.5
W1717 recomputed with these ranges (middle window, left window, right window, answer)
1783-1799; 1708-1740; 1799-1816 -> -0.01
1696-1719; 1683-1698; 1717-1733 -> -0.07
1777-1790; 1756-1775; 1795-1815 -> 0.00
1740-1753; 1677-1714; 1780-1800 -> -0.05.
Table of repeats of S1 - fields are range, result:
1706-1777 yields 15.2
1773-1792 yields 15.5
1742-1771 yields 16.6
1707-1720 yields 16.1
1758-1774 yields 15.8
